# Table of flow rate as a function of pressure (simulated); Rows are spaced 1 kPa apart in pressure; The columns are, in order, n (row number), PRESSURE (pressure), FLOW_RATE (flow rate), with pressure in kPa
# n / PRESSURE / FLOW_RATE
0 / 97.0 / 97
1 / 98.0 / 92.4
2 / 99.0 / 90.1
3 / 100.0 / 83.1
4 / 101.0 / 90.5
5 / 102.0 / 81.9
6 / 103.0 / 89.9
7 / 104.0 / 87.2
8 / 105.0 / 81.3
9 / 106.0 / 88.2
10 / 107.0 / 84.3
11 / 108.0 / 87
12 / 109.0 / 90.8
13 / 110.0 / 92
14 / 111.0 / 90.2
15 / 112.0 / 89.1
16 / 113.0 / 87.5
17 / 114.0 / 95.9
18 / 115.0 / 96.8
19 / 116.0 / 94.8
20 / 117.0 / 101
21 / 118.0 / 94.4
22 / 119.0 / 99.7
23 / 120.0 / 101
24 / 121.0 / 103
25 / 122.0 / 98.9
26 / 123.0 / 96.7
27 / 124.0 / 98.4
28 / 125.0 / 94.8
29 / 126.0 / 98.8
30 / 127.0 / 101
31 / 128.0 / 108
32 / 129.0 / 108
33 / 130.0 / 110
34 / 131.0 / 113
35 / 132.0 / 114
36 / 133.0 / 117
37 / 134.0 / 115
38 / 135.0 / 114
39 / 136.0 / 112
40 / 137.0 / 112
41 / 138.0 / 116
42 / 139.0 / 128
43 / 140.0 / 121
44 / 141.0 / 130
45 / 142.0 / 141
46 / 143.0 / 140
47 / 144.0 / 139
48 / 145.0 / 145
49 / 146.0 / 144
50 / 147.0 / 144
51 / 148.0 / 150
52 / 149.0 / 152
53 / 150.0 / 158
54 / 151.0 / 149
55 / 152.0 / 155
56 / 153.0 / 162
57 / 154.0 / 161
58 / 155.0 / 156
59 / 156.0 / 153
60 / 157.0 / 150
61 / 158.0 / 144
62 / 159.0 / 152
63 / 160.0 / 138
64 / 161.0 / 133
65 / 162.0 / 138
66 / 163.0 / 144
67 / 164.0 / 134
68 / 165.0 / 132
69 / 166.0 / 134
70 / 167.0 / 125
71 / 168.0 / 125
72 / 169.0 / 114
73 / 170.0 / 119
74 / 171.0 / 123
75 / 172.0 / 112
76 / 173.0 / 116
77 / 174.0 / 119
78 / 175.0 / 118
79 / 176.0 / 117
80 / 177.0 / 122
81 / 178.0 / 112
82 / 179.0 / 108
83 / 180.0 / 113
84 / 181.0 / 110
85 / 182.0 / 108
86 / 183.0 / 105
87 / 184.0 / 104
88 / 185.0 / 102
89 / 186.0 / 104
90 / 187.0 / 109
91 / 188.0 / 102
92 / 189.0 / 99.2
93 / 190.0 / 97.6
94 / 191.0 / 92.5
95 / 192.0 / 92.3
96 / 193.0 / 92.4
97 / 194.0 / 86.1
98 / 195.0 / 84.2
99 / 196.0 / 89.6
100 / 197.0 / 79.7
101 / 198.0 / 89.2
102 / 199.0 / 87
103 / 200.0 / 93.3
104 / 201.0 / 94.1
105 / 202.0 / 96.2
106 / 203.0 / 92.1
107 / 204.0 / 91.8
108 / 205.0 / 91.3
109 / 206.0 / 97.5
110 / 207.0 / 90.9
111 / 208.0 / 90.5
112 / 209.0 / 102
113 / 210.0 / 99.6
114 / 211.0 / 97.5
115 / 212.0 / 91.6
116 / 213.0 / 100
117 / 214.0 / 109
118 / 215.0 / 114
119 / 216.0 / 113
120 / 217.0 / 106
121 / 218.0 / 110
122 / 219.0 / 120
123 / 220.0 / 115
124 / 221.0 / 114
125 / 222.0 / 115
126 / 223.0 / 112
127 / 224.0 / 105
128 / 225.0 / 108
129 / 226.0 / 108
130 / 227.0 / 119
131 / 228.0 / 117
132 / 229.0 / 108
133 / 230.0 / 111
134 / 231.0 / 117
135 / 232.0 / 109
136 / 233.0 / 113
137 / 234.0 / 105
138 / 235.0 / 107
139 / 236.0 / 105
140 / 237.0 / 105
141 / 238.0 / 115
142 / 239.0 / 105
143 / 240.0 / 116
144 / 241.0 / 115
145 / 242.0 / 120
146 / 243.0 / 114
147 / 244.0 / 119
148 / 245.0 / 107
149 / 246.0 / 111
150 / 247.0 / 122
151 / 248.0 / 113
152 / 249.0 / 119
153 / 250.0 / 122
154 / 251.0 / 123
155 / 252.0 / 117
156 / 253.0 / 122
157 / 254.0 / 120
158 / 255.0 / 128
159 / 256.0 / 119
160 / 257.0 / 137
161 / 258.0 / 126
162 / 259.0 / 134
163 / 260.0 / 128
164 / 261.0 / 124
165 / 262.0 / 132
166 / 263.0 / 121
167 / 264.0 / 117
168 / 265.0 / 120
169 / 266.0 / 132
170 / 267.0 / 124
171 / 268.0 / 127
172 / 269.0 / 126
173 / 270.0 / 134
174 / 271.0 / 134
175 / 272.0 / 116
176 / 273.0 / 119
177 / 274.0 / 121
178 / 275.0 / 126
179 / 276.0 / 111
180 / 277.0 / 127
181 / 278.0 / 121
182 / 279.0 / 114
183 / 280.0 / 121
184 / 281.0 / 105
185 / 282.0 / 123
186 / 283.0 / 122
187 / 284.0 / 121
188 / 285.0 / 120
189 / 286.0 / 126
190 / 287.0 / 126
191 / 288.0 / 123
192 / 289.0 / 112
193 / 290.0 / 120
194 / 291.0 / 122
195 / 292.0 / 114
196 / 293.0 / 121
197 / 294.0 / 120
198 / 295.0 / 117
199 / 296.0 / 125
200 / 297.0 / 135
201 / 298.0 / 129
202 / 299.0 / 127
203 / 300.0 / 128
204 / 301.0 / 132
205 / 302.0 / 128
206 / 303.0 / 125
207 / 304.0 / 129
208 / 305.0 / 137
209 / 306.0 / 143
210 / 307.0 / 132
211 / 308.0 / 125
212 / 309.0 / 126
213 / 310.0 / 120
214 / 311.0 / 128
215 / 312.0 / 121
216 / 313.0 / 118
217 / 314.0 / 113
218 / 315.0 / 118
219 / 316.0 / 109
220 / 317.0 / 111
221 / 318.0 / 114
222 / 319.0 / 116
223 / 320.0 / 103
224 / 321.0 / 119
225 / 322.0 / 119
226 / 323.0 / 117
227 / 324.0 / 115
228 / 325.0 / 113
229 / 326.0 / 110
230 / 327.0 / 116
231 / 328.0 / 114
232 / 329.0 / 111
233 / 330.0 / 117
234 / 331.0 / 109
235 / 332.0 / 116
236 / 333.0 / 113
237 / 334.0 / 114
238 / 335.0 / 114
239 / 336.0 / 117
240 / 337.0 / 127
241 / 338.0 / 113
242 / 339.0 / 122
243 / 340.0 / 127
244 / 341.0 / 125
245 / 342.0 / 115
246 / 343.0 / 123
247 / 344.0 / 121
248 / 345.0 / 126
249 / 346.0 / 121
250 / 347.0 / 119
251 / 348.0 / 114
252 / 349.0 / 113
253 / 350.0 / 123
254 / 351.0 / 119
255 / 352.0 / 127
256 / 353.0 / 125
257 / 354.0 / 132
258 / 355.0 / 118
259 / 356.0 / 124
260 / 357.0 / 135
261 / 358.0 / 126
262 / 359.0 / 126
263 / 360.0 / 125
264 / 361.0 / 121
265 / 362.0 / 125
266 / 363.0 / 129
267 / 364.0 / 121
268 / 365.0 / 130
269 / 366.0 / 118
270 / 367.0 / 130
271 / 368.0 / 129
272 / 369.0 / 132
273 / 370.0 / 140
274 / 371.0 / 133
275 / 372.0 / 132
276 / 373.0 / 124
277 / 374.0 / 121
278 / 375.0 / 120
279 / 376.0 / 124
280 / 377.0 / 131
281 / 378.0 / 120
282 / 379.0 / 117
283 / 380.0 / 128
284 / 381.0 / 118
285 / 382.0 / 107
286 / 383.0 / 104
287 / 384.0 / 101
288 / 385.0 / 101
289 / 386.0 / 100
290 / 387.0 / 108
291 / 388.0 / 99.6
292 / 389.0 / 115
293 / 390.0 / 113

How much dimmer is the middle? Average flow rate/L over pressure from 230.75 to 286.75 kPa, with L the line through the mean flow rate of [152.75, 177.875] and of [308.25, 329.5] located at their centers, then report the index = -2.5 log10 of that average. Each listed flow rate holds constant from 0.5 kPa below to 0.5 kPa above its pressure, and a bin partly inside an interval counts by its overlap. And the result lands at 0.03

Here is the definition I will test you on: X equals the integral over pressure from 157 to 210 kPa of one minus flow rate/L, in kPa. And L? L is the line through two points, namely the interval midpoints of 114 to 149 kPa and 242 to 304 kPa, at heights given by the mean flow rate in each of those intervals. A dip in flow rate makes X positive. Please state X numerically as 3.77 kPa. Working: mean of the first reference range 115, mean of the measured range 109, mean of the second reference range 122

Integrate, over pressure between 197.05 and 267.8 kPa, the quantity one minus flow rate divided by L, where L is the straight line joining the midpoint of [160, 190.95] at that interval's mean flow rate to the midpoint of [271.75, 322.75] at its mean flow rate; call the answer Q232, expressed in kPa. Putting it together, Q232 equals 4.6 kPa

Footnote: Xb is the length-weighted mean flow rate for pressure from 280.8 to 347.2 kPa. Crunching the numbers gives 120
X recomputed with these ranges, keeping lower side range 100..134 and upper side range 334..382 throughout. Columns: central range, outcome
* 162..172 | -2.48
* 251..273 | -2.46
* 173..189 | -0.97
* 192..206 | 2.07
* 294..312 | -1.65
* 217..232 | -0.53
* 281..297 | -0.68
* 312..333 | 0.97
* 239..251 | -0.55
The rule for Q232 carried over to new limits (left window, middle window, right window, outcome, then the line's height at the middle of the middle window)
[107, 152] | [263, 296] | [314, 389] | -1.2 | 117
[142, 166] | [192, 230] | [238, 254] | 7.9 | 128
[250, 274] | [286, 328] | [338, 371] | 1.1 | 125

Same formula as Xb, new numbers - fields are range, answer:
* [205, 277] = 115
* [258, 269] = 126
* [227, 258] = 116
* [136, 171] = 139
